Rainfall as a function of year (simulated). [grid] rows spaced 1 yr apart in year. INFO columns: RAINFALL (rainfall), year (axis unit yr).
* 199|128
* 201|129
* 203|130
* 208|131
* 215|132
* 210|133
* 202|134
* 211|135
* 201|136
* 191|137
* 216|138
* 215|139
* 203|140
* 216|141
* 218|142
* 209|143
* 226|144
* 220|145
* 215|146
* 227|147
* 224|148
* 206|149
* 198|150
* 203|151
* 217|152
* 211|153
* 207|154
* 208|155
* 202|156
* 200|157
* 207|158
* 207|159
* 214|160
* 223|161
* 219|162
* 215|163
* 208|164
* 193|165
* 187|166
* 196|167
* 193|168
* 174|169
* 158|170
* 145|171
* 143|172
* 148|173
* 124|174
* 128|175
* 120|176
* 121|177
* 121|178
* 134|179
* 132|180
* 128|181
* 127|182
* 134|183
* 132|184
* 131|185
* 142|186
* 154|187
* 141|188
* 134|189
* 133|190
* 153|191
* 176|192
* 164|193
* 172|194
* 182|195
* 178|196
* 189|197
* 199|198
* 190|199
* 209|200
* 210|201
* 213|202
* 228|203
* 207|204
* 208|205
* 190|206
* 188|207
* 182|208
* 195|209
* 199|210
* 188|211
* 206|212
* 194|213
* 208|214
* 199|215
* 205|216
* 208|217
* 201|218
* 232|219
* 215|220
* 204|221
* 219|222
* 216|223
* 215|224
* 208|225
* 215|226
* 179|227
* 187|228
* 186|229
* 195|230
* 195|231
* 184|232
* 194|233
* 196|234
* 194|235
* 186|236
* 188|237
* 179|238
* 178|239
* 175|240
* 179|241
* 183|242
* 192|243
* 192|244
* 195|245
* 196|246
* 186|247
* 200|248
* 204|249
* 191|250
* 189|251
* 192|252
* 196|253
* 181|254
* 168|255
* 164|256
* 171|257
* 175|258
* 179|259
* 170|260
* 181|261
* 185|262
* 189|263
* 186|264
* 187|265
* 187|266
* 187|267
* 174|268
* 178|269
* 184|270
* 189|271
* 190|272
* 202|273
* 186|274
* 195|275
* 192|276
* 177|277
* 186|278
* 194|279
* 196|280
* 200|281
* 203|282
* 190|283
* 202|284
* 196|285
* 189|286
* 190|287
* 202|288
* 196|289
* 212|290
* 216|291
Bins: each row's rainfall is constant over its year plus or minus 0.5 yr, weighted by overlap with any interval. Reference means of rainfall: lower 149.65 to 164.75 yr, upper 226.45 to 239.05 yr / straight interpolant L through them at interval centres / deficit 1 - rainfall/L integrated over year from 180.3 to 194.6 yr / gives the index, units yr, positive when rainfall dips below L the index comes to 4.0 yr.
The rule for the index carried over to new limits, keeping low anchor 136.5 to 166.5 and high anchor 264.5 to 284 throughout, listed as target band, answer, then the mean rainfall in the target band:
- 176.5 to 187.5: 3.9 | 132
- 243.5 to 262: 0.8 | 185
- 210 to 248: 0.1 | 197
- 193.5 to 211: 0.5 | 196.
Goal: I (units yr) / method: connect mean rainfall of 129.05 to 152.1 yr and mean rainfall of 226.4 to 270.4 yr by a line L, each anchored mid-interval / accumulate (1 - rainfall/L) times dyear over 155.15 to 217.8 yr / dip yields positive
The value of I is 7.37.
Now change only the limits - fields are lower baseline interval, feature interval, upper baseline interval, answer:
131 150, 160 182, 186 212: 3.87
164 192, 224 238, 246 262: -1.68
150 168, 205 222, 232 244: -0.83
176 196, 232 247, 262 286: -1.40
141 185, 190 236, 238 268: -3.30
